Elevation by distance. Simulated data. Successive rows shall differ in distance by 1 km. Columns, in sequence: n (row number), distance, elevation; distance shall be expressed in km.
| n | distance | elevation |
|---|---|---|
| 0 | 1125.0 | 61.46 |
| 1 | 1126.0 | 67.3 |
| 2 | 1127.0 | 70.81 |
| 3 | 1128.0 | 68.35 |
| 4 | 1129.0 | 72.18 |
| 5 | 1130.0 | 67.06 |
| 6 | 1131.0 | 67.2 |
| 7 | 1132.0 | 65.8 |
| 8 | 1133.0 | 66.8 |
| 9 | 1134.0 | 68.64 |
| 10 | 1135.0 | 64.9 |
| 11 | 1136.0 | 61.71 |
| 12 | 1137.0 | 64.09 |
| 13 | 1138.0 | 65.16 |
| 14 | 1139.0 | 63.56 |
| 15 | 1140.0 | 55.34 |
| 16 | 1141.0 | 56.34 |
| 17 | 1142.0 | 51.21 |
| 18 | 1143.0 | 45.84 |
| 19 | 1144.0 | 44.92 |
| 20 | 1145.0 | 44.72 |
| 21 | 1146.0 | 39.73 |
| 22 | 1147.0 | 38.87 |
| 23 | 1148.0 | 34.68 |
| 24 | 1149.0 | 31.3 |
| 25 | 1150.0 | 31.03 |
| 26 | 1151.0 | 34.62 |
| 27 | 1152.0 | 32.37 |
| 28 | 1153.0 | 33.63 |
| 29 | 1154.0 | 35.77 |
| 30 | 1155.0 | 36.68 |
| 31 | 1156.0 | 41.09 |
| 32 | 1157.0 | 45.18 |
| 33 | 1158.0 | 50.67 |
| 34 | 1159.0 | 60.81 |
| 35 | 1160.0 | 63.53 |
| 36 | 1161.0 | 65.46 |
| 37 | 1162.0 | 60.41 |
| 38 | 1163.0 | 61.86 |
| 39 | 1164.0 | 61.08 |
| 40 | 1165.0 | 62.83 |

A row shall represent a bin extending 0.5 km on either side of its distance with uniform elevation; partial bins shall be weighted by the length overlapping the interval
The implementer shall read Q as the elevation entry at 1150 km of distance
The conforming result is 31.03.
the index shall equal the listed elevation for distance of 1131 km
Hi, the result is 67.2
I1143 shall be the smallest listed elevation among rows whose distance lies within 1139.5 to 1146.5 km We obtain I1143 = 39.73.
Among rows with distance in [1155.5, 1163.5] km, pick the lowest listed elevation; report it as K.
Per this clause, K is 41.09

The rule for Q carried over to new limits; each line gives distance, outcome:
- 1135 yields 64.9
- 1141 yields 56.34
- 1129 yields 72.18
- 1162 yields 60.41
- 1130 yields 67.06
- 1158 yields 50.67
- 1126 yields 67.3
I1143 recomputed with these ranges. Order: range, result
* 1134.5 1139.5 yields 61.71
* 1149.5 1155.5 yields 31.03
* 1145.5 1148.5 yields 34.68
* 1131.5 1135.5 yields 64.9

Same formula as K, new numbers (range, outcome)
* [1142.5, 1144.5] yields 44.92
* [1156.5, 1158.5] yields 45.18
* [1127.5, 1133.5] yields 65.8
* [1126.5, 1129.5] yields 68.35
